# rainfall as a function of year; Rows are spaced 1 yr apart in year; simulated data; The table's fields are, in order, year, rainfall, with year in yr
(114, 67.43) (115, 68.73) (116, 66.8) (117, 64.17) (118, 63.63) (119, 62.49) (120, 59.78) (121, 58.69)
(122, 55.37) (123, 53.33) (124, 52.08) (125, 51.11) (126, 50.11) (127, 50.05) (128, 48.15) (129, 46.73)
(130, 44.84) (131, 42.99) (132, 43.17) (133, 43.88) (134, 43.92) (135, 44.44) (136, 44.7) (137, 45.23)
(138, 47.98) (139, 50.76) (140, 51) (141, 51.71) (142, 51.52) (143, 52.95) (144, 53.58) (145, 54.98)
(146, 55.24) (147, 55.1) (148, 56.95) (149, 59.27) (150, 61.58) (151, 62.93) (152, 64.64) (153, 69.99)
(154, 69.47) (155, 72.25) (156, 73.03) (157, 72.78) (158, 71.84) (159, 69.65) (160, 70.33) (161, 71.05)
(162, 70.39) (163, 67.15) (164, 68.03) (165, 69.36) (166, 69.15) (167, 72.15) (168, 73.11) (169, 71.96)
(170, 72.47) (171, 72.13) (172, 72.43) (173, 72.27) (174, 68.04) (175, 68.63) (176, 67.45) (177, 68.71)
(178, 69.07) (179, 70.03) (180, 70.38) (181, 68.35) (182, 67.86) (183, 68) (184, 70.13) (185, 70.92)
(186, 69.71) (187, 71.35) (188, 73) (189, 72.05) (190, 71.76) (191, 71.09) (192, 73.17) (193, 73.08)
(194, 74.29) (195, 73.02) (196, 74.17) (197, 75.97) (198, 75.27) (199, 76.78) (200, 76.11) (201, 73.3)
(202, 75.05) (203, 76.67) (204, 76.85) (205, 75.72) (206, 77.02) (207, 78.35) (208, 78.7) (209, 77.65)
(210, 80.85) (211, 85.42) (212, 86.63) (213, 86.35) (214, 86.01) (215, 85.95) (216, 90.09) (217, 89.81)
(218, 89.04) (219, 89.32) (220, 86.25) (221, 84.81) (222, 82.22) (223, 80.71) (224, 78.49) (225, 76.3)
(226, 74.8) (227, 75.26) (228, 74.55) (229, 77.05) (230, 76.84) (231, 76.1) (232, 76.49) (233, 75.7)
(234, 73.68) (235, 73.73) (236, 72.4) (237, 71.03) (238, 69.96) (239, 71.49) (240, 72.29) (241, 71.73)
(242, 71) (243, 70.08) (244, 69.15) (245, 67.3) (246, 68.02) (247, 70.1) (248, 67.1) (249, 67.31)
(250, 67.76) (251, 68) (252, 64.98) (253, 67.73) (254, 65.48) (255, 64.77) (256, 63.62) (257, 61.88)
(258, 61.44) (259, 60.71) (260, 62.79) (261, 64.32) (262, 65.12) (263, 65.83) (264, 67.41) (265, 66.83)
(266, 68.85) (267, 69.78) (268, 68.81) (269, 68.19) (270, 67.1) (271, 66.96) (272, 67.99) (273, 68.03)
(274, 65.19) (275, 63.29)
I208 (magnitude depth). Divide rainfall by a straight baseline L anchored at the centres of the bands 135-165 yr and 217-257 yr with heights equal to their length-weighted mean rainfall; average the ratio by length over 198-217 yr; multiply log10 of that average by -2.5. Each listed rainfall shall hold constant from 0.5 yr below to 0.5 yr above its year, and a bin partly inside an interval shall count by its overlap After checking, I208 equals -0.16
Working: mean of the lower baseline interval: 60.8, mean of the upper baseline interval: 73.5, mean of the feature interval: 80.3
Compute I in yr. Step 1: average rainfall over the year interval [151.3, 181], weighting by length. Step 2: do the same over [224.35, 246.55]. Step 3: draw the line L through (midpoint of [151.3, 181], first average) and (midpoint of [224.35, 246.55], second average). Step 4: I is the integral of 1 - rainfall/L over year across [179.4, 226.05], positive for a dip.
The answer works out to -3.7 yr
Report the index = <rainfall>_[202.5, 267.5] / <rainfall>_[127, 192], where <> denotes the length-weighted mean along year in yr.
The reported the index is 1.18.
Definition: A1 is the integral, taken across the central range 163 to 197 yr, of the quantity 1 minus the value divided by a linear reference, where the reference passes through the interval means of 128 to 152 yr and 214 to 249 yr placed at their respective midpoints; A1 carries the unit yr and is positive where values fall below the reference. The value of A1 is -4.9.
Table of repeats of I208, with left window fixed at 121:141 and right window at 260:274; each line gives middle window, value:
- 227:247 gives -0.16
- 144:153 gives -0.17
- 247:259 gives -0.01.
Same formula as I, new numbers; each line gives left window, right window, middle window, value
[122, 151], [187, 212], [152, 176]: -3.56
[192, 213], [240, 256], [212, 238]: -2.62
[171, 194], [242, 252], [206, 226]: -4.07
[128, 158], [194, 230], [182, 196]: -0.01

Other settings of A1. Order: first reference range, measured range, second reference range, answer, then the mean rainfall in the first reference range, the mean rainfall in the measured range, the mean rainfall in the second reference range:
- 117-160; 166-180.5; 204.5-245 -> -1.3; 55.8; 70.6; 78.3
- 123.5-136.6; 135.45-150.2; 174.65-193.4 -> -0.1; 46.6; 52.6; 70.2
